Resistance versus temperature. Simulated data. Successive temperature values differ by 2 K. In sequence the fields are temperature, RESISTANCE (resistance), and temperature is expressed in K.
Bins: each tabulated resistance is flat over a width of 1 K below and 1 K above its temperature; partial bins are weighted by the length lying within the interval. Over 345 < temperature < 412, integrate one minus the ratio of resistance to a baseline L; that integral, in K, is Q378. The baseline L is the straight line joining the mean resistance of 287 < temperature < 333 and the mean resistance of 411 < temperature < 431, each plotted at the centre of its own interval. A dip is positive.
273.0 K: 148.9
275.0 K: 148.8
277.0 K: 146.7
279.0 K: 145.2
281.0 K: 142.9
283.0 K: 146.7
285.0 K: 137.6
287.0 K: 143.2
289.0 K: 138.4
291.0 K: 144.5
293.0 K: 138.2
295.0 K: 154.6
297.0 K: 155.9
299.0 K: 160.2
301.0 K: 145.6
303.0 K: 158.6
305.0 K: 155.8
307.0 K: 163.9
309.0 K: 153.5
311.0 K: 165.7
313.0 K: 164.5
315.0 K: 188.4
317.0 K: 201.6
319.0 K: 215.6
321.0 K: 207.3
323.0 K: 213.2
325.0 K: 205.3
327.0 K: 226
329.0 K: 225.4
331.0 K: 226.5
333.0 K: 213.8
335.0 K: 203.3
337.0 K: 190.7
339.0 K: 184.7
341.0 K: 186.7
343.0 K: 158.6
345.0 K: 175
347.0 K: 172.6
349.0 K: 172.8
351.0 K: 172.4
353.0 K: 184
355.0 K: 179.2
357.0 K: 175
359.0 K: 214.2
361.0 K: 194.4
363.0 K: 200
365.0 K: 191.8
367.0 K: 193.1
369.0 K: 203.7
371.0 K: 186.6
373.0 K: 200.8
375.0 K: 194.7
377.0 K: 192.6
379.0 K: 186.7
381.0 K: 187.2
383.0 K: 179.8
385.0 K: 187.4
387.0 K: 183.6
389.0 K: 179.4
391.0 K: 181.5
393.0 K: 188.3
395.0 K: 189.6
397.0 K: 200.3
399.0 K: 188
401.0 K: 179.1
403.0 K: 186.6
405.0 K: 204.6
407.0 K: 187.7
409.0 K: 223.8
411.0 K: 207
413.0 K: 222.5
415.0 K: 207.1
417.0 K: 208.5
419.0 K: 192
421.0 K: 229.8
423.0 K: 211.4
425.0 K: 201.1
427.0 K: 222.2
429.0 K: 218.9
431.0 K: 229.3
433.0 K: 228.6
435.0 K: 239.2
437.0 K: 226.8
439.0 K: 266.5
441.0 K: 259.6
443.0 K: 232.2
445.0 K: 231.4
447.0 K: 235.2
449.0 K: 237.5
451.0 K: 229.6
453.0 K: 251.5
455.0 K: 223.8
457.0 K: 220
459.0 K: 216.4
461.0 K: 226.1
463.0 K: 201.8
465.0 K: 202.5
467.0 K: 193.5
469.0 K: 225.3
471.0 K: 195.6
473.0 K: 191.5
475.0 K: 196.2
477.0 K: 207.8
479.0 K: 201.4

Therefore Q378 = 3.3 K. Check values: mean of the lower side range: 178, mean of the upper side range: 213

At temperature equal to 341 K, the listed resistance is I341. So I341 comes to 186.7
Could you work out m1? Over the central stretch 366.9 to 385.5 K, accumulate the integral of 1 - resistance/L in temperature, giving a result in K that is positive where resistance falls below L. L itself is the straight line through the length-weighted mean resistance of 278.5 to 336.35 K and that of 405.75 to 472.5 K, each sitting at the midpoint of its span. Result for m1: 0.69 K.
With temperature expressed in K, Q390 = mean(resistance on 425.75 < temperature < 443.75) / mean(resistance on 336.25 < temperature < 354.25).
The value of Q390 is 1.33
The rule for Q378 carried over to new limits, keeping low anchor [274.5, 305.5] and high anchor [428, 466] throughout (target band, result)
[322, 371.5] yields -4.8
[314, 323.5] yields -2.5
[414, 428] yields 0.4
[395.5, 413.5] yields 0.8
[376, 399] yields 1.4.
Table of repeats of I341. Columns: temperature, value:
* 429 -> 218.9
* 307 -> 163.9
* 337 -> 190.7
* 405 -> 204.6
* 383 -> 179.8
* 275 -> 148.8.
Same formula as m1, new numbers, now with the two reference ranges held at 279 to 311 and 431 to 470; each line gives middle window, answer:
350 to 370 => -0.87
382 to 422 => 1.56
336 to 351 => -0.23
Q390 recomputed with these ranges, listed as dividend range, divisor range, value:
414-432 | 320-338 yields 1.00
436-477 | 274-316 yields 1.46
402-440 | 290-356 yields 1.20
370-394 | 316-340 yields 0.89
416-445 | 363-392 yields 1.19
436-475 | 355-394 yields 1.18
